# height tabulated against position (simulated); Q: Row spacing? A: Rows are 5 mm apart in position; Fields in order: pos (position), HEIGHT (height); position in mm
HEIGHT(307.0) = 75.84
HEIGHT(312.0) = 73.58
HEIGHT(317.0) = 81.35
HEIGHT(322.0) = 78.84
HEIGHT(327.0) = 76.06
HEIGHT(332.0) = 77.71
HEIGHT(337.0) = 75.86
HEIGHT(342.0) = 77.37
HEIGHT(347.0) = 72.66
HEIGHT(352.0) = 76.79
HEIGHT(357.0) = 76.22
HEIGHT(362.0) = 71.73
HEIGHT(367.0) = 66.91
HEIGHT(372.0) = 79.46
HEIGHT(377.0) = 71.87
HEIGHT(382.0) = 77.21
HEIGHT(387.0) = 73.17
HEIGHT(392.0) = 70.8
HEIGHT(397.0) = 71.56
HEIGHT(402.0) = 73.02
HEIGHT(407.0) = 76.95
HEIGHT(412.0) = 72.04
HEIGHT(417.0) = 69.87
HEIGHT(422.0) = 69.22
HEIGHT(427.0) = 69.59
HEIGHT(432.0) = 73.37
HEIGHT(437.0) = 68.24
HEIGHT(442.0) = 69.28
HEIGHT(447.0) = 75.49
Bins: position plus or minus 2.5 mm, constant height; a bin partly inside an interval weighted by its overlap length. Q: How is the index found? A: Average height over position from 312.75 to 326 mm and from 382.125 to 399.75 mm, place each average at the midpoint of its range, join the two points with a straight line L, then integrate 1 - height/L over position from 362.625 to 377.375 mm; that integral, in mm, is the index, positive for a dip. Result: 0.3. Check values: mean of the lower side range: 78.8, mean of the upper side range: 72.6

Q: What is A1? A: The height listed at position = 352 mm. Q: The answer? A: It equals 76.79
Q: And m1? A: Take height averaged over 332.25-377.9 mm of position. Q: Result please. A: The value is 74.6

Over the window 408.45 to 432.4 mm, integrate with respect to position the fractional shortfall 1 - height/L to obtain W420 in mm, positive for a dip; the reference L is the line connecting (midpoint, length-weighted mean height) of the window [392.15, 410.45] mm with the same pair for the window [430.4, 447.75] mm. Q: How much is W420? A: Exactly 0.4 mm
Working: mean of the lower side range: 73.4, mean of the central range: 70.9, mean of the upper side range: 71.1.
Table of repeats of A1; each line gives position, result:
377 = 71.87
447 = 75.49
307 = 75.84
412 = 72.04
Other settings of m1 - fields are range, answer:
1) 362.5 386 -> 73.6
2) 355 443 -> 72.3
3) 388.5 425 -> 71.9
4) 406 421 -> 72.2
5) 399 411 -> 74.5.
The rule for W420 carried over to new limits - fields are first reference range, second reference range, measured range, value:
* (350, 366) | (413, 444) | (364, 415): -0.7 mm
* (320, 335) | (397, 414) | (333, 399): 1.3 mm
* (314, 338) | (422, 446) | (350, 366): 0.3 mm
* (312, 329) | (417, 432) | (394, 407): -0.2 mm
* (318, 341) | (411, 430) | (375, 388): -0.2 mm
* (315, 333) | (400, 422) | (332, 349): 0.4 mm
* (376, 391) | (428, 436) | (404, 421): 0.0 mm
